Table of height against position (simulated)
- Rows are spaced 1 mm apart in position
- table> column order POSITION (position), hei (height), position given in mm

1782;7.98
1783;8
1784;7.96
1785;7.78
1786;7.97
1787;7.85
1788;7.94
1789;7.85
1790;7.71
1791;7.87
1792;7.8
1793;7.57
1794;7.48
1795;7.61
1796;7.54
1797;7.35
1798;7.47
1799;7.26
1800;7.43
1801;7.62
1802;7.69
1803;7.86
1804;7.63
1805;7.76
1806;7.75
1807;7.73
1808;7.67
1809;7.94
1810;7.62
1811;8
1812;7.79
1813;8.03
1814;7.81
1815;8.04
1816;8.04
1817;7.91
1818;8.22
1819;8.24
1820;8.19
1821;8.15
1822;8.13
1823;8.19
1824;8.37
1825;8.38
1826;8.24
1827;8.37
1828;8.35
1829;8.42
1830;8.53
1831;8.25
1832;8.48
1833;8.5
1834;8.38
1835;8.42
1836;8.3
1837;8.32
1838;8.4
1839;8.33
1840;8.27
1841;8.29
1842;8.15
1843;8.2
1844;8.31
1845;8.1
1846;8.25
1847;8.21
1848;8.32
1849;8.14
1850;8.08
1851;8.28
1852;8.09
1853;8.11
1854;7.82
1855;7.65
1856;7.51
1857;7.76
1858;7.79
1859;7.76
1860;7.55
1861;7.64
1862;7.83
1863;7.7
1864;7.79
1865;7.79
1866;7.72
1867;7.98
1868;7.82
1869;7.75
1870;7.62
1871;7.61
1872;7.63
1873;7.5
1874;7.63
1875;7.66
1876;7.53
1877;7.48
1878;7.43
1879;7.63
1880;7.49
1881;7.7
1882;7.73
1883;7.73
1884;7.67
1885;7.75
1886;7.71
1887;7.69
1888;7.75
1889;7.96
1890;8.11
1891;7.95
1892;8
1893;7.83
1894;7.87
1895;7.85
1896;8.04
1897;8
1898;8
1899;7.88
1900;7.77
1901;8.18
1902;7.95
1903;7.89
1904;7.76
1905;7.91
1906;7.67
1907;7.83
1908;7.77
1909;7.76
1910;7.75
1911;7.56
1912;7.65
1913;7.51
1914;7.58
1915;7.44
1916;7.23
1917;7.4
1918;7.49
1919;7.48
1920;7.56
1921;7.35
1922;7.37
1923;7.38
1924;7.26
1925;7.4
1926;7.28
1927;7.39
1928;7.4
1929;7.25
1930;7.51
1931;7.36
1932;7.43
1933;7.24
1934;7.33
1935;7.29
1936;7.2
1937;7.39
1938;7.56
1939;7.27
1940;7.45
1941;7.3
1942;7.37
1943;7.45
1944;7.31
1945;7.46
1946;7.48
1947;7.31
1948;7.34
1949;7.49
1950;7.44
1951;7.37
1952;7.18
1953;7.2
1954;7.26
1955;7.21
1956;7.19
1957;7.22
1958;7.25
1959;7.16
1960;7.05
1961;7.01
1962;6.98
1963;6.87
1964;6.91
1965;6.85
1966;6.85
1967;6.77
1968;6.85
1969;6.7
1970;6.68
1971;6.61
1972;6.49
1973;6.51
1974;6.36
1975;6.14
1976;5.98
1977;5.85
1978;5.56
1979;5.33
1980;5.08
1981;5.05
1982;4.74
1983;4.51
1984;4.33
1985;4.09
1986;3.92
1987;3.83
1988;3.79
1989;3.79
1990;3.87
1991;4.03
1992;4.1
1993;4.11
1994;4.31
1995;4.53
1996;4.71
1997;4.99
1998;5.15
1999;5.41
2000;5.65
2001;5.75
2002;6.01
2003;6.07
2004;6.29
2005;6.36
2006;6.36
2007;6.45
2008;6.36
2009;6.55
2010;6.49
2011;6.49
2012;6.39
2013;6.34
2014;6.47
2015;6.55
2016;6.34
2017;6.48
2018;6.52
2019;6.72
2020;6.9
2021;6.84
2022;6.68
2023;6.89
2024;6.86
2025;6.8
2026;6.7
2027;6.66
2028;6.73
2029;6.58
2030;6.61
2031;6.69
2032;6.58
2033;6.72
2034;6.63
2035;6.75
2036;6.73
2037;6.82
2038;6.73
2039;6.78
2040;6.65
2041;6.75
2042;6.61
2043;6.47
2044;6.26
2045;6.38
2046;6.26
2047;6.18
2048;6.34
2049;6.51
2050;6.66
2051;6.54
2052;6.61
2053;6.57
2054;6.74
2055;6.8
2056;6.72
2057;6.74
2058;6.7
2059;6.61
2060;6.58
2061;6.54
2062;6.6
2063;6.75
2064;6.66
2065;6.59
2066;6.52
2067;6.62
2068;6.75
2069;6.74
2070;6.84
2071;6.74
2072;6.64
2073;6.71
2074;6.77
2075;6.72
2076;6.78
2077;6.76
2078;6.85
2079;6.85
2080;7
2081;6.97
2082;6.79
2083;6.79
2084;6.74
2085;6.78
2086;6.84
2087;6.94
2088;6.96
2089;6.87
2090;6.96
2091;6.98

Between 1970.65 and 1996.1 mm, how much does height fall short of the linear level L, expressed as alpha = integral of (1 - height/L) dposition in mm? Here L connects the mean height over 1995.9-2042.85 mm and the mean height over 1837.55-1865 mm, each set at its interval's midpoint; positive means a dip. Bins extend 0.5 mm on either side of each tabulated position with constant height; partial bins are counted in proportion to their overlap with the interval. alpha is 7.1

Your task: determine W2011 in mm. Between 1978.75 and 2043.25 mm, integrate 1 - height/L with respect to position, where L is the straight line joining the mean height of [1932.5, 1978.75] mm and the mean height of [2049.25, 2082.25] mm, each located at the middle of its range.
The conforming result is 9.23 mm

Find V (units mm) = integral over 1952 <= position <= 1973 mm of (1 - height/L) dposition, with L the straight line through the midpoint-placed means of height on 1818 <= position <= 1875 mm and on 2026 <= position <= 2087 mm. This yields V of 1.0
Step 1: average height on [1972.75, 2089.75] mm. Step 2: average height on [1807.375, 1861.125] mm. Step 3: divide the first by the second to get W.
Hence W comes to 0.76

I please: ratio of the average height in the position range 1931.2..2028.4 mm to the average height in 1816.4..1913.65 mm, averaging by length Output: 0.8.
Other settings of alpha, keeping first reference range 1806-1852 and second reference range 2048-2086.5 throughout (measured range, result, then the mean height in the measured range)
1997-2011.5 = 2.1 mm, 6.06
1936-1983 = 3.7 mm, 6.8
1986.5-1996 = 4.1 mm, 4.08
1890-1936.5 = 0.3 mm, 7.61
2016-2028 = 0.5 mm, 6.72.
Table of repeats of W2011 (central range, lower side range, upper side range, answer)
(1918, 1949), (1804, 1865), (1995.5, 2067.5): -0.5 mm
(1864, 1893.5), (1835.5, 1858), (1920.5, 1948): 0.5 mm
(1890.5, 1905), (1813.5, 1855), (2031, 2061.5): -0.3 mm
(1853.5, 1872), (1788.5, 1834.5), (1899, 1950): 0.0 mm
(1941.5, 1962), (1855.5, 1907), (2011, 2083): 0.0 mm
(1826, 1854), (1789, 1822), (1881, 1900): -1.7 mm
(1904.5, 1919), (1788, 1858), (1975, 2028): -1.7 mm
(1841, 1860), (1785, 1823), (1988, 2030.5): -1.7 mm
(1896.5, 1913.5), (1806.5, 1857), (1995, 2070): -0.6 mm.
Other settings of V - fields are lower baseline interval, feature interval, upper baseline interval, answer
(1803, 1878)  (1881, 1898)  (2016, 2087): -0.4 mm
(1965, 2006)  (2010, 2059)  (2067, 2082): -3.8 mm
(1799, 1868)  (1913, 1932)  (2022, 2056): 0.1 mm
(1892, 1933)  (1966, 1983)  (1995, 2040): 2.2 mm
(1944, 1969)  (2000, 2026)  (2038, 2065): 1.3 mm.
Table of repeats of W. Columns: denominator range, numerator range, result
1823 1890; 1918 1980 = 0.89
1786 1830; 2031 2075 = 0.84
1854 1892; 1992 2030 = 0.79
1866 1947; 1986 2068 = 0.81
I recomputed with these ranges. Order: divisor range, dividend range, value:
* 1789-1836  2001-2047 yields 0.82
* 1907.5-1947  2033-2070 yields 0.89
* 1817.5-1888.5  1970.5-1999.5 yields 0.62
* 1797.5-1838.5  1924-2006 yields 0.79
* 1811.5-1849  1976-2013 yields 0.63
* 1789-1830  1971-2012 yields 0.67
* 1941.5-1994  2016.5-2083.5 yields 1.08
